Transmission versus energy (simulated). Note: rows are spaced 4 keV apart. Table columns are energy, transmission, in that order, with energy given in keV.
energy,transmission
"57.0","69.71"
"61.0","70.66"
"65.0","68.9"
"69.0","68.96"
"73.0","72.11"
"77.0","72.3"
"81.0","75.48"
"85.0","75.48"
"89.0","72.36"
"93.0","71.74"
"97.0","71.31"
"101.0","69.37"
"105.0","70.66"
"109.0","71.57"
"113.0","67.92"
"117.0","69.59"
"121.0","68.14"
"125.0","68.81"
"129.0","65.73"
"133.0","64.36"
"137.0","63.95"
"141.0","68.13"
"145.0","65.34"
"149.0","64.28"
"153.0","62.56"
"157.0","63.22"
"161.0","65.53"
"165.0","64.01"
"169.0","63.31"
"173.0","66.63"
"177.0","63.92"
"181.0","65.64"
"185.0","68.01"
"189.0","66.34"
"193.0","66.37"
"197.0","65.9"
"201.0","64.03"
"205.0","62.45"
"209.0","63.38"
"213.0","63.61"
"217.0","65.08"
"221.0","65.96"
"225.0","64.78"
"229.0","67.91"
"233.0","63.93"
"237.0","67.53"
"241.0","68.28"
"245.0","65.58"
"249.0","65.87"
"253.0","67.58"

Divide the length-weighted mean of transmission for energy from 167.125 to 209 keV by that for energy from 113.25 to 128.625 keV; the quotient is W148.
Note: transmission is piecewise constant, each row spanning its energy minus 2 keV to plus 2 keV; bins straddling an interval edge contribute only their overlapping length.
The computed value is 1.0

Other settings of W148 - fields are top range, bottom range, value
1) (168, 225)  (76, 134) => 0.92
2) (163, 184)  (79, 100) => 0.89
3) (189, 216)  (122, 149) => 0.98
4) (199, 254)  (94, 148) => 0.96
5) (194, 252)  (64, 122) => 0.92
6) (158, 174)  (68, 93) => 0.89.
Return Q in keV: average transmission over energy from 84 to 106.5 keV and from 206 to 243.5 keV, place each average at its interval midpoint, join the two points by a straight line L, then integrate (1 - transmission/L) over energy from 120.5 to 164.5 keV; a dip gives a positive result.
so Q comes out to 2.6 keV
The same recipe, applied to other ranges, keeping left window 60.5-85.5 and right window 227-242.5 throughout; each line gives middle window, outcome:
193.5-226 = 1.5 keV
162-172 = 0.7 keV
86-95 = -0.1 keV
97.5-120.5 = 0.3 keV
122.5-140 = 1.0 keV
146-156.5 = 0.9 keV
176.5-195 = 0.6 keV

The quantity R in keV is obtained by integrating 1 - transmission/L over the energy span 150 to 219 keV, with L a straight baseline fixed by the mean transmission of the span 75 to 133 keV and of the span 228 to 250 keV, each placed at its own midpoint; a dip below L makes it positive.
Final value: 3.46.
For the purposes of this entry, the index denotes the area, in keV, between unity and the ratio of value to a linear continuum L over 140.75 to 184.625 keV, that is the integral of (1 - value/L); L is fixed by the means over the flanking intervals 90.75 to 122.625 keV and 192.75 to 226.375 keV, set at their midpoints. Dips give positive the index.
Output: 1.5 keV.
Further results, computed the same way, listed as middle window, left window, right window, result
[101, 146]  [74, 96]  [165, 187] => 1.40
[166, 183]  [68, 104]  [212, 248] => 0.87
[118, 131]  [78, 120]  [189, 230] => 0.42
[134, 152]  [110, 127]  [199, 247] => 0.73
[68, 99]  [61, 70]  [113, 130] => -1.63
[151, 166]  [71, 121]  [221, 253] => 1.17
